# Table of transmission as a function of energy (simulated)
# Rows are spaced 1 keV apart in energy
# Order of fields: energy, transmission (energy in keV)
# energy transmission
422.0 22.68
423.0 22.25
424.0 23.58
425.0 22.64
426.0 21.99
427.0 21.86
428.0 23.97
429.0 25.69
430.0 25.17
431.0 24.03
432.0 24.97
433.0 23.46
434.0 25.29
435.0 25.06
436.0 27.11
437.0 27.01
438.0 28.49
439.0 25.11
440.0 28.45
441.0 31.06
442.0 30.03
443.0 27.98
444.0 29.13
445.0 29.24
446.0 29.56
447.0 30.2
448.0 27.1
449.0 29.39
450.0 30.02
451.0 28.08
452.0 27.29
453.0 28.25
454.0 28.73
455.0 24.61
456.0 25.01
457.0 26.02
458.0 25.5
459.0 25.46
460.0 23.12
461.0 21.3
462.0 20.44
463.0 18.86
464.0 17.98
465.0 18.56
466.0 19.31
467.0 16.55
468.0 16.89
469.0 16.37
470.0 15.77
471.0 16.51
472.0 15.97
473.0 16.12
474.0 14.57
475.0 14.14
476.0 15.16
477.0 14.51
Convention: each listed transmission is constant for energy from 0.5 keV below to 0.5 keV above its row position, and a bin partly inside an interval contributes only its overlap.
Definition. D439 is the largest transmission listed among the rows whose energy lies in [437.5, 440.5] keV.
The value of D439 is 28.49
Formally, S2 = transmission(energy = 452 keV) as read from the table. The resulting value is 27.29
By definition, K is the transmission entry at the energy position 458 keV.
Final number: 25.5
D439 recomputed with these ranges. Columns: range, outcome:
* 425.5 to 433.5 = 25.69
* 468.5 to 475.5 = 16.51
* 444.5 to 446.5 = 29.56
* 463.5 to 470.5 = 19.31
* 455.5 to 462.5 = 26.02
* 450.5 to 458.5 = 28.73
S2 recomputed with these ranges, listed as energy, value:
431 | 24.03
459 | 25.46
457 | 26.02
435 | 25.06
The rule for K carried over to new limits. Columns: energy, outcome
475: 14.14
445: 29.24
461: 21.3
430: 25.17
